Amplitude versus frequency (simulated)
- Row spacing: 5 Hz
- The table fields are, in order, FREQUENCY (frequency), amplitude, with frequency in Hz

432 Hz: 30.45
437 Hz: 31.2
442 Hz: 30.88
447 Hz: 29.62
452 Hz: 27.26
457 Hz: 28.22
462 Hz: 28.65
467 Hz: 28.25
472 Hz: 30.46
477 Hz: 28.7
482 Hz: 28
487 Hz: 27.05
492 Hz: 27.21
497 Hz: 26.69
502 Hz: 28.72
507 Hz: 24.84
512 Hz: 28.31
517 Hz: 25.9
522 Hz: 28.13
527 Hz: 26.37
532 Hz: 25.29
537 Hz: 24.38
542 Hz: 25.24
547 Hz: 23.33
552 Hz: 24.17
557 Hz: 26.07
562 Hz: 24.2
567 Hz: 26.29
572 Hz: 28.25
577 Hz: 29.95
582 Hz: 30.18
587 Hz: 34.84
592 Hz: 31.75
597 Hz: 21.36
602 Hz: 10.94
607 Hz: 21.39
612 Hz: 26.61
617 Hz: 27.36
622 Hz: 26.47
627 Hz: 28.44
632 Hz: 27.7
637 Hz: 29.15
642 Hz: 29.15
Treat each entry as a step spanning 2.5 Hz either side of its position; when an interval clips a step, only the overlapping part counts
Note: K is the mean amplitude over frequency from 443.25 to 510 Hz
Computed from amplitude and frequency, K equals 28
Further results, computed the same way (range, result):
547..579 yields 26.2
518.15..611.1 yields 25.7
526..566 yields 24.9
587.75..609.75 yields 22.5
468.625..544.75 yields 27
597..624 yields 22.4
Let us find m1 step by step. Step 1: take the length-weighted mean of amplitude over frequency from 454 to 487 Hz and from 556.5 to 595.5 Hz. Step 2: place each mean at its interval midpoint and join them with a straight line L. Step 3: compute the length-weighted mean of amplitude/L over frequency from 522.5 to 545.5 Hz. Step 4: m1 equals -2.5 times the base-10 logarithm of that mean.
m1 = 0.13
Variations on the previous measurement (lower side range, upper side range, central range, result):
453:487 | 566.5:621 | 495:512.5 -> 0.04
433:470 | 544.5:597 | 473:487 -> 0.02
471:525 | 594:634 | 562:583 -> -0.12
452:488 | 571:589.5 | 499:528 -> 0.09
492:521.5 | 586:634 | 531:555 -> 0.08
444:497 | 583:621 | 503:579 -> 0.02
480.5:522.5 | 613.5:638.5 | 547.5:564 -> 0.11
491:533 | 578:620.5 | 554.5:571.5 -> 0.01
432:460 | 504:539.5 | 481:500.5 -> 0.01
